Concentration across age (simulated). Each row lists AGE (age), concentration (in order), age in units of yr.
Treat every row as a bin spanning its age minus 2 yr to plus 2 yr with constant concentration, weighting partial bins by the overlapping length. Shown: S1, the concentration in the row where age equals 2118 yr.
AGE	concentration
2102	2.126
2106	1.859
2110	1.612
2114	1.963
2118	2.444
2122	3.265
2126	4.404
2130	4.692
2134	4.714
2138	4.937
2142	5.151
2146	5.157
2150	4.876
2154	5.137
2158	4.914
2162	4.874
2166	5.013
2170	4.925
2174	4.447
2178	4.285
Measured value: 2.444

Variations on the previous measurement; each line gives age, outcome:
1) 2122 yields 3.265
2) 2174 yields 4.447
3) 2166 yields 5.013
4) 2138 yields 4.937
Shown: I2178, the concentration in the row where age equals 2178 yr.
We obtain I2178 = 4.285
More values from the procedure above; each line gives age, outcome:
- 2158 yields 4.914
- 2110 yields 1.612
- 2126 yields 4.404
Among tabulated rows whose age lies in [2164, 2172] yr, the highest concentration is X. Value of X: 5.013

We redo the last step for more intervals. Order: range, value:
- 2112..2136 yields 4.714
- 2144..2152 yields 5.157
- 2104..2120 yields 2.444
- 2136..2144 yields 5.151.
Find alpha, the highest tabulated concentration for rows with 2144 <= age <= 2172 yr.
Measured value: 5.157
